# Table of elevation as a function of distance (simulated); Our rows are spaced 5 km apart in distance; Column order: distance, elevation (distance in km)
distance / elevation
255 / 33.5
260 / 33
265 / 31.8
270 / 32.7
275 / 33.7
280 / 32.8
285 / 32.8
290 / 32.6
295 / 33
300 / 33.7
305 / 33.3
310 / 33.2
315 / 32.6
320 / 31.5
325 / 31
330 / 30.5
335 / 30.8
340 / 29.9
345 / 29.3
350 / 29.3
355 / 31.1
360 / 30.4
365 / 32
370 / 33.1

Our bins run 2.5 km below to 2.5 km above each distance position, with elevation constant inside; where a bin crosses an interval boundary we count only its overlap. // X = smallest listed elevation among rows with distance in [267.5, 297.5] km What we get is 32.6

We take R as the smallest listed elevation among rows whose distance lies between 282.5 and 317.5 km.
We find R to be 32.6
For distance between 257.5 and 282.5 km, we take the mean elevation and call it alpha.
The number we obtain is 32.8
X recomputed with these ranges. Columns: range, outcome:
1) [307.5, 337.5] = 30.5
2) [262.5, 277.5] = 31.8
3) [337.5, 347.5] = 29.3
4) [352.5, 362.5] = 30.4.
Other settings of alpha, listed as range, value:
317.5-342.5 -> 30.7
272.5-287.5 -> 33.1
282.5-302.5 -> 33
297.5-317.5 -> 33.2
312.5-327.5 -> 31.7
